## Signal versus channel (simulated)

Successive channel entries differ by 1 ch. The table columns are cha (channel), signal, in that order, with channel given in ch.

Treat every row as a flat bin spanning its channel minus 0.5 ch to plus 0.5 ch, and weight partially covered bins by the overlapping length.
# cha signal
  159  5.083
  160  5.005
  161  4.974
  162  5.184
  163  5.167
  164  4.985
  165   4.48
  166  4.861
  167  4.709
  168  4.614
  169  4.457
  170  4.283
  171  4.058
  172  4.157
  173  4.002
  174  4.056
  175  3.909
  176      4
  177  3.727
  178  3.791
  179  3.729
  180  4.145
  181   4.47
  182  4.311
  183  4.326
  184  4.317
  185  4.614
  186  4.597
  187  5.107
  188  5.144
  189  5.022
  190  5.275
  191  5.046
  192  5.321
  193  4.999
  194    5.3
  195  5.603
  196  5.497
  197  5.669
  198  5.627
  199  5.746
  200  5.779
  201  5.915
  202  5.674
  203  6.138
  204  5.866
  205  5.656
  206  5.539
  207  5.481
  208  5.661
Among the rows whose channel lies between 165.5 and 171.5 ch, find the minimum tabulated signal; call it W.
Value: 4.058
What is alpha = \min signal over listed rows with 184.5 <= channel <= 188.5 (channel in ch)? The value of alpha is 4.597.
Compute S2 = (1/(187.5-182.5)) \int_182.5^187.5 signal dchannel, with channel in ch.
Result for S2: 4.59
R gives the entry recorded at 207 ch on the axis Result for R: 5.481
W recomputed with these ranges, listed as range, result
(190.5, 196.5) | 4.999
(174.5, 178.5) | 3.727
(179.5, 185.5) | 4.145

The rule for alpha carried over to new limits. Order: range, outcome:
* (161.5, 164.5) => 4.985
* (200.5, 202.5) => 5.674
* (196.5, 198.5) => 5.627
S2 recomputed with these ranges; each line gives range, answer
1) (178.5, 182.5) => 4.16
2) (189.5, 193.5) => 5.16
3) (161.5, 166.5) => 4.94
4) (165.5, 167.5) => 4.79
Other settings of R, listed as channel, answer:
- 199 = 5.746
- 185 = 4.614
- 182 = 4.311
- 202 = 5.674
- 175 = 3.909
